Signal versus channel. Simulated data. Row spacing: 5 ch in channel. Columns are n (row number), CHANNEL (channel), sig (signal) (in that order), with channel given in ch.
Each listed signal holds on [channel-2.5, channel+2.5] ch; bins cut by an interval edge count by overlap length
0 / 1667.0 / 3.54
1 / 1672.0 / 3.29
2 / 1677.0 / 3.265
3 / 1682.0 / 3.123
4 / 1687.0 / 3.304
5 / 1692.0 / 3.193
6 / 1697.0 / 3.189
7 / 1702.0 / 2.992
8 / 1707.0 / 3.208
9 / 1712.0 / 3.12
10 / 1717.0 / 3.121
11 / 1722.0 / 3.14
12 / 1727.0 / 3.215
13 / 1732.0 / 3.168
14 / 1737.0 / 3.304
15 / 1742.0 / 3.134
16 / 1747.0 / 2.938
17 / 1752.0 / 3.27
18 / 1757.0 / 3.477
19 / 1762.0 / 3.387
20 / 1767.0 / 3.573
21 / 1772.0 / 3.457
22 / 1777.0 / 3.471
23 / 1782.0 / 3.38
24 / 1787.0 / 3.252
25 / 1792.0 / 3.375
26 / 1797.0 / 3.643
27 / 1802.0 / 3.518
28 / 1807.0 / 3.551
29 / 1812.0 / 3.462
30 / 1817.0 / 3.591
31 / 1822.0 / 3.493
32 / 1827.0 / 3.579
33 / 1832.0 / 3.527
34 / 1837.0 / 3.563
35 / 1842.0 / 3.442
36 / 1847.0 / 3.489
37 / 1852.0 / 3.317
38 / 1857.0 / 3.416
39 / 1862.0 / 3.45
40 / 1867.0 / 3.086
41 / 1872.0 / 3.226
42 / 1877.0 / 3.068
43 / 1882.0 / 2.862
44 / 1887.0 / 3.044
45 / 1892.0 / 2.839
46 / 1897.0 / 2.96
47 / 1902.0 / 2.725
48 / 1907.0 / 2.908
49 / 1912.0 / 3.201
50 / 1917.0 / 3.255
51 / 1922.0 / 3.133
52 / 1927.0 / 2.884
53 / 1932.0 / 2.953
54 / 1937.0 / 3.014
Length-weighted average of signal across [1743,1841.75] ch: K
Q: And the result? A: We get 3.44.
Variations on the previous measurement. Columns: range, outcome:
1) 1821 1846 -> 3.52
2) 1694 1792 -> 3.26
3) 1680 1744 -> 3.17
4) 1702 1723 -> 3.13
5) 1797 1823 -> 3.54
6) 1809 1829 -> 3.53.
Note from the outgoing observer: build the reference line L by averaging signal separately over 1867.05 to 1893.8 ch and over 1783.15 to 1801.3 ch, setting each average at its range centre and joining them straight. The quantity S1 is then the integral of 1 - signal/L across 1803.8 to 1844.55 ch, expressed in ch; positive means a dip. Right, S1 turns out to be -3.0 ch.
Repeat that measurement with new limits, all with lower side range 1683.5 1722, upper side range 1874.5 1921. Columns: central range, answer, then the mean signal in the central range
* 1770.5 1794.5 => -2.29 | 3.38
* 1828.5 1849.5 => -3.23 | 3.51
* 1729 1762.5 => -1.18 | 3.23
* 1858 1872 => -1.20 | 3.28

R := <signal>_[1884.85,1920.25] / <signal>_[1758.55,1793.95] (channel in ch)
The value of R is 0.9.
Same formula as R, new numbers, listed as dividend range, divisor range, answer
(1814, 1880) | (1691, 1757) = 1.07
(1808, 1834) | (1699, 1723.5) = 1.13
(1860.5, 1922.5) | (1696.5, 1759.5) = 0.96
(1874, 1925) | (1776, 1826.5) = 0.86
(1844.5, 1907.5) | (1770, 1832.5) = 0.89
